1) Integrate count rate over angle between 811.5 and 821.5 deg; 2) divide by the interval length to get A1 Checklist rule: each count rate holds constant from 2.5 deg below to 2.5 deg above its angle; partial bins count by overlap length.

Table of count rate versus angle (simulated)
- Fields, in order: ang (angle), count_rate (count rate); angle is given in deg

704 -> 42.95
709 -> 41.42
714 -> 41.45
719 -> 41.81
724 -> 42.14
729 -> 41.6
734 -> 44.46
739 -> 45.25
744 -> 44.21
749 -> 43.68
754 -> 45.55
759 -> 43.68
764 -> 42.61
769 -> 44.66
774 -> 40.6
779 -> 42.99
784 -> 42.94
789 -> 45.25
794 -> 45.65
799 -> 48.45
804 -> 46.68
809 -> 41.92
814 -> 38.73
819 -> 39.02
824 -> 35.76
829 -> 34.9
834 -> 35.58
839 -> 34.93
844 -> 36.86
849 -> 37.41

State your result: 38.9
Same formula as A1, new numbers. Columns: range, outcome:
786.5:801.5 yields 46.5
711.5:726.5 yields 41.8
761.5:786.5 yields 42.8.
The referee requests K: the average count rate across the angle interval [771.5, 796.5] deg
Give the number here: 43.5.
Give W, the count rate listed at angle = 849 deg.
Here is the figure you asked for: 37.41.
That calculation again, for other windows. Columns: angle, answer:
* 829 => 34.9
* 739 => 45.25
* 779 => 42.99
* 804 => 46.68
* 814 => 38.73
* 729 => 41.6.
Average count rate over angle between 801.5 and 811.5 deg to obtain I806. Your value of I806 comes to 44.3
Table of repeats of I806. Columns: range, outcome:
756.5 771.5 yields 43.6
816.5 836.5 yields 36.3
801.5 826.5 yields 40.4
